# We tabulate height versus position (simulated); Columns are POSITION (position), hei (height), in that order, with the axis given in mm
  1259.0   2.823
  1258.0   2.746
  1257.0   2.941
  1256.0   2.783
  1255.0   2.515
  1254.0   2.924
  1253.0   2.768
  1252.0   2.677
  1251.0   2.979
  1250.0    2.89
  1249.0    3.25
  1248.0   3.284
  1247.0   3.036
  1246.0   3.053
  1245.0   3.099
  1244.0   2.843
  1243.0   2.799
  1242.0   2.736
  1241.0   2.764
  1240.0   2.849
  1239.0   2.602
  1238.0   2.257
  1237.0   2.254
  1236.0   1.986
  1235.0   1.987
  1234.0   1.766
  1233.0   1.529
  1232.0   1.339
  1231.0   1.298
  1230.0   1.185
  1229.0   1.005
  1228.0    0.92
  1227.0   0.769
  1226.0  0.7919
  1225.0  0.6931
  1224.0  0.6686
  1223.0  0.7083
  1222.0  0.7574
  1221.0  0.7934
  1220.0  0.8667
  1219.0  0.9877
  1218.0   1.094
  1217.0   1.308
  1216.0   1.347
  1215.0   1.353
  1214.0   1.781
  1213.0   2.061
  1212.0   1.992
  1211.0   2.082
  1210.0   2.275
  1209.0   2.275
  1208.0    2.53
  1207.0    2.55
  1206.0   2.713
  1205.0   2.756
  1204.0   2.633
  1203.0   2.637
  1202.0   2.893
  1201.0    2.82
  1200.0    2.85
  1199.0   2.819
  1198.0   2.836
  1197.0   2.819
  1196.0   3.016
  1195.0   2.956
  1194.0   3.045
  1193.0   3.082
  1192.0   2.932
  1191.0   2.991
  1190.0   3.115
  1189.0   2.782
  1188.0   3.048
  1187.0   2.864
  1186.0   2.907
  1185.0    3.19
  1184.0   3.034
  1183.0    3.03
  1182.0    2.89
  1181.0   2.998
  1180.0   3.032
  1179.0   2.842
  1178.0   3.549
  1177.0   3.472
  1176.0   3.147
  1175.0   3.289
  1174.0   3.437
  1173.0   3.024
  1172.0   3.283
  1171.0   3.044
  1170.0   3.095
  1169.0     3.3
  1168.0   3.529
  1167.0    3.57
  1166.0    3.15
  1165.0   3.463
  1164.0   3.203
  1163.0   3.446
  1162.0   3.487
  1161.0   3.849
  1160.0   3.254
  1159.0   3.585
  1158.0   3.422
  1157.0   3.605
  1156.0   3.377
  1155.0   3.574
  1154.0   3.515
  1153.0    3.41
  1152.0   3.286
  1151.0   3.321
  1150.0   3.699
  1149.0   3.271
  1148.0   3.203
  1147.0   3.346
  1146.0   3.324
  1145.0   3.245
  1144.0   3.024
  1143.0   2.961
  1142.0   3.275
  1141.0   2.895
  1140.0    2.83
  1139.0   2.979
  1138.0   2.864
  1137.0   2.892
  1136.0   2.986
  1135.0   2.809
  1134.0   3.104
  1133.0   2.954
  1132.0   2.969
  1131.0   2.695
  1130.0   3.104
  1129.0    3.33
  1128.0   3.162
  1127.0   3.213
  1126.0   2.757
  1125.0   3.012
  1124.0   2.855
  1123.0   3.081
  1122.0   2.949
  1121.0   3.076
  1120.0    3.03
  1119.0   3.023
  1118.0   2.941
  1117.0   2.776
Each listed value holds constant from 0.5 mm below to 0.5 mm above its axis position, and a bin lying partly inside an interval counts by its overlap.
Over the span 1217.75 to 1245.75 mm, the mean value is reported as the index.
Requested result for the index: 1.64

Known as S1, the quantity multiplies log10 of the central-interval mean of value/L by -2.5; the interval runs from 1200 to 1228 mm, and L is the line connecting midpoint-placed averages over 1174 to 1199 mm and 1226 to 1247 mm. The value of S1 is 0.43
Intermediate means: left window 3.04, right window 2.05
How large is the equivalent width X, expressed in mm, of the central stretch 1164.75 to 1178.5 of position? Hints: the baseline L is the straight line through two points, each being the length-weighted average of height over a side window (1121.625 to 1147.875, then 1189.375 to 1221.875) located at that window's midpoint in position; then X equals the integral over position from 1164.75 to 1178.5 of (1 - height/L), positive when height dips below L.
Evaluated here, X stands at -3.4 mm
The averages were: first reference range 3.03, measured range 3.31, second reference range 2.3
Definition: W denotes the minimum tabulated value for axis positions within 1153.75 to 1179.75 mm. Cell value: 2.842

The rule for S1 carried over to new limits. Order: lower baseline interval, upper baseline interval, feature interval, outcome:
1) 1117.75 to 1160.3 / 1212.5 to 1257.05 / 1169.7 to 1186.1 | -0.180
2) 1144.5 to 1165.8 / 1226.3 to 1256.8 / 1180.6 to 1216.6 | 0.089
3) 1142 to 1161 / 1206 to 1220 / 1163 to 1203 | -0.204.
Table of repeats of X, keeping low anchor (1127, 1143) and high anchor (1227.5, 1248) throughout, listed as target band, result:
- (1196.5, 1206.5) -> -1.2 mm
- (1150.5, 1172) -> -4.7 mm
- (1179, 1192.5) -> -2.0 mm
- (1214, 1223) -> 4.8 mm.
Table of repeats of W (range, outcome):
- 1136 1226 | 0.6686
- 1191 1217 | 1.308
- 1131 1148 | 2.695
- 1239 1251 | 2.602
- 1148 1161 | 3.203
